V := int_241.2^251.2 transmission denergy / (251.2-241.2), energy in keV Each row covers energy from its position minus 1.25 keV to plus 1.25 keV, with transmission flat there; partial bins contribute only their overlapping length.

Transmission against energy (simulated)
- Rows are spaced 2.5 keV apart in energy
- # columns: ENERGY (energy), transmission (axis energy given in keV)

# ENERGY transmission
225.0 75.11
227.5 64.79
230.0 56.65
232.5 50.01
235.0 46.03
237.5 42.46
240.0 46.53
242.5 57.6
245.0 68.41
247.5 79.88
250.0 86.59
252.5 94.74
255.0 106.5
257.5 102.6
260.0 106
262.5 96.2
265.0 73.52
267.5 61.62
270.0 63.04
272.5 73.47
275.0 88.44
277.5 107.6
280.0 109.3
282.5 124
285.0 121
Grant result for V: 72.9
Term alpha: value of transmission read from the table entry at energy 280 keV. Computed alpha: 109.3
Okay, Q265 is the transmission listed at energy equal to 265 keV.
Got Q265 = 73.52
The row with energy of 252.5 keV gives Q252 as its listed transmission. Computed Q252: 94.74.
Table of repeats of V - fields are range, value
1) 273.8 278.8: 98.2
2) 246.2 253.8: 87.1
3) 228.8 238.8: 48.7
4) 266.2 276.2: 71.6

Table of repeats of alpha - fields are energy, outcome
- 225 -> 75.11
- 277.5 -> 107.6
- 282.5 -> 124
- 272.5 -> 73.47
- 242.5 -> 57.6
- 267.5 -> 61.62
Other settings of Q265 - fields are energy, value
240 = 46.53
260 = 106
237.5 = 42.46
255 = 106.5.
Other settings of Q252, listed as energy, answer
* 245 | 68.41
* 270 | 63.04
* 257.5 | 102.6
